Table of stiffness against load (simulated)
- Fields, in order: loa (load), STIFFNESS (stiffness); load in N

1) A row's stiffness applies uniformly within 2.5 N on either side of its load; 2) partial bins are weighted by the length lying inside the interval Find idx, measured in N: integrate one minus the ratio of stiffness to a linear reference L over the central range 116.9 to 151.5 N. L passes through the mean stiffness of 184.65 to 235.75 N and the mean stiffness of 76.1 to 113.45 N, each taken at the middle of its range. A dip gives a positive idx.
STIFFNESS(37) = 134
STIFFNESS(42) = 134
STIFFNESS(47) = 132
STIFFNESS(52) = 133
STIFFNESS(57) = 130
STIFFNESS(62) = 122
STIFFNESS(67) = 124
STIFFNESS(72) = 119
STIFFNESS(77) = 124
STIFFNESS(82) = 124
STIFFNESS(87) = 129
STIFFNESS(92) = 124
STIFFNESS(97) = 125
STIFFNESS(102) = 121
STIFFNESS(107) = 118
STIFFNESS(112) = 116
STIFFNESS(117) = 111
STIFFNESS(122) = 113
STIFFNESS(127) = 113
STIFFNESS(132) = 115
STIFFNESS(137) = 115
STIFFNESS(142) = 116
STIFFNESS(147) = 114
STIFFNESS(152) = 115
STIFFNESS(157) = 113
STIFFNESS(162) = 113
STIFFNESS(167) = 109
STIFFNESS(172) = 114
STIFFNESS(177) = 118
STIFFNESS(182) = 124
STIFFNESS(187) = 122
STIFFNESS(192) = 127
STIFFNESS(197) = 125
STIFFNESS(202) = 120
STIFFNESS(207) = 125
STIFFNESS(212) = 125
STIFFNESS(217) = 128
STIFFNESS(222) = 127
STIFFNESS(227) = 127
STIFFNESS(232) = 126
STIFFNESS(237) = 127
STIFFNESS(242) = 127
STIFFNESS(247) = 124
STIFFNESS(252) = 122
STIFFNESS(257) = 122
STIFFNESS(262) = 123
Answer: 2.7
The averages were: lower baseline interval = 123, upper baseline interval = 125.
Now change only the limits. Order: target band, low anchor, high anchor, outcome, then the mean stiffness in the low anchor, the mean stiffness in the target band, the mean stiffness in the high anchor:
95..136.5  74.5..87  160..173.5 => 1.15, 125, 116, 112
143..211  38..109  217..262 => 3.80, 126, 118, 125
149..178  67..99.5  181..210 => 2.45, 124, 113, 124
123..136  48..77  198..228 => 1.20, 126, 114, 125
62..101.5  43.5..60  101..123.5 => -0.11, 132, 124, 116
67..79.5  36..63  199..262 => 0.80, 131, 122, 125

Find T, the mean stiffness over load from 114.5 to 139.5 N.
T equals 113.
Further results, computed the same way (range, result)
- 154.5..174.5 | 112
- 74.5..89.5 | 126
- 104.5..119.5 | 115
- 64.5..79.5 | 122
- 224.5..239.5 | 127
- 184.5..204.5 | 124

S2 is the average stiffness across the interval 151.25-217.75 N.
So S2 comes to 120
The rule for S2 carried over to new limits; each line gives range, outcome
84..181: 117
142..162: 114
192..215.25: 124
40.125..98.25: 127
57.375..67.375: 124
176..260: 125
